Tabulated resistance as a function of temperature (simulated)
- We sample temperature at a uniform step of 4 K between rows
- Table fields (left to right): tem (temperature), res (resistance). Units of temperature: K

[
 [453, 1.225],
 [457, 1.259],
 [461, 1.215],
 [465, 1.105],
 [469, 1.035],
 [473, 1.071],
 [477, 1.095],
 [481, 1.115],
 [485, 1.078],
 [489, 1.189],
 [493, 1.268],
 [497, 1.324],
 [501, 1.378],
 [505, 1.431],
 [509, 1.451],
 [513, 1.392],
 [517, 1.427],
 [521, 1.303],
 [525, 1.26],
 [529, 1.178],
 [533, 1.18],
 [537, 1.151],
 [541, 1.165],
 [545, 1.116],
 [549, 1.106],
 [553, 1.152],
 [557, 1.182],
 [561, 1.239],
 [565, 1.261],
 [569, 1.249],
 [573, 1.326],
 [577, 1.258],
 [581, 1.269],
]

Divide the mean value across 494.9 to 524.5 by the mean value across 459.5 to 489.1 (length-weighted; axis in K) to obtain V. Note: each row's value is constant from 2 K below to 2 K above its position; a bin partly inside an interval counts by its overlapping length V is 1.25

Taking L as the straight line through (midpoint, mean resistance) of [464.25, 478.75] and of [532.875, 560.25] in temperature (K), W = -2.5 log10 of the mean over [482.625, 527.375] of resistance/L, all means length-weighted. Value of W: -0.19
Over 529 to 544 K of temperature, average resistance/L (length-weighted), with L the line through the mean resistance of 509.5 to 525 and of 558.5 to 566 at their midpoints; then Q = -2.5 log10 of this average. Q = 0.132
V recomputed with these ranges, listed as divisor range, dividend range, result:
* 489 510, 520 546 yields 0.88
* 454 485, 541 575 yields 1.07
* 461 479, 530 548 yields 1.05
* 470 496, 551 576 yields 1.08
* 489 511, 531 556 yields 0.85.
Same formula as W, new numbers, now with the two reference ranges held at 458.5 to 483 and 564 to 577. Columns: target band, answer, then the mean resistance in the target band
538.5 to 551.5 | 0.09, 1.13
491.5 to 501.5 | -0.15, 1.32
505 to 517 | -0.21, 1.42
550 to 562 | 0.06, 1.18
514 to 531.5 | -0.09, 1.29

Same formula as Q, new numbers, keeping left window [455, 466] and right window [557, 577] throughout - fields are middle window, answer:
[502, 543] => -0.05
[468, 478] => 0.13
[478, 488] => 0.10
